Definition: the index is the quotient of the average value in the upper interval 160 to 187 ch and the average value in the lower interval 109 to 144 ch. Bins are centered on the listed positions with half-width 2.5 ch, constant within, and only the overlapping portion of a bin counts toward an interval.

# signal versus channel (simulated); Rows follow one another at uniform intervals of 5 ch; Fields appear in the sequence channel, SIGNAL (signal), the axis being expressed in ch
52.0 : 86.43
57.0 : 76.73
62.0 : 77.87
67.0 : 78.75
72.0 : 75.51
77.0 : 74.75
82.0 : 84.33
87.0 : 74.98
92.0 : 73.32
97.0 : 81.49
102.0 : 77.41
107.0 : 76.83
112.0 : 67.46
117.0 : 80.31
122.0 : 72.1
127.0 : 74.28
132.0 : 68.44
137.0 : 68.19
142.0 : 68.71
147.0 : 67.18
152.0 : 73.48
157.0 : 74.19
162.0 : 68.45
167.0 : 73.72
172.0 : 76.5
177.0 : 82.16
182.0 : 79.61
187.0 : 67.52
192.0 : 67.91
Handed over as 1.06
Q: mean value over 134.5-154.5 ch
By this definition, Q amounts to 69.4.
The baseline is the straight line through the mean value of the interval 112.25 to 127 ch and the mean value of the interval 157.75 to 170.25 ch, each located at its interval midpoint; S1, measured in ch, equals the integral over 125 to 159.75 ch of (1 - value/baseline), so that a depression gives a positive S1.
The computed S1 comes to 1.2 ch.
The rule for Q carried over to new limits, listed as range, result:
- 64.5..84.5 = 78.3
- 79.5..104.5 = 78.3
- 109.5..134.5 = 72.5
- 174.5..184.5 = 80.9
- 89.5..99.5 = 77.4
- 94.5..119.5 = 76.7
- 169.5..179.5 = 79.3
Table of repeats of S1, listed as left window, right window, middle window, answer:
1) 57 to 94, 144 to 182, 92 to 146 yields 1.6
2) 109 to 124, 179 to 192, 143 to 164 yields 0.7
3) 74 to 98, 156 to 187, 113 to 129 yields 0.4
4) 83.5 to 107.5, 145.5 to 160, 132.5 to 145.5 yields 0.8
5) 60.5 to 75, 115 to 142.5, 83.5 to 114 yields -0.4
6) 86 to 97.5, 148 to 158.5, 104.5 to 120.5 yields 0.0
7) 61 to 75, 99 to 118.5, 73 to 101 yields -0.5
